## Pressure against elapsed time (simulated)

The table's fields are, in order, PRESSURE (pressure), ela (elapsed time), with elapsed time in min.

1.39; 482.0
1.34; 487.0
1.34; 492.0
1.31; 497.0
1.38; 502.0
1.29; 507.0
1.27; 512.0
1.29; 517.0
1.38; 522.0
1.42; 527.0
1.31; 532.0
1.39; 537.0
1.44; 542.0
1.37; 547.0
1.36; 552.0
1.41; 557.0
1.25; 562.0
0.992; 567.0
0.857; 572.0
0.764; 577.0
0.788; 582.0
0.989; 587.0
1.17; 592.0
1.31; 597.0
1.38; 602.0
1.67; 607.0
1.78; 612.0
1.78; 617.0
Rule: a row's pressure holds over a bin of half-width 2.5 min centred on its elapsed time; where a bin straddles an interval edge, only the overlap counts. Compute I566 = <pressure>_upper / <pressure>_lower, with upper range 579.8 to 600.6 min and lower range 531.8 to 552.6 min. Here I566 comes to 0.78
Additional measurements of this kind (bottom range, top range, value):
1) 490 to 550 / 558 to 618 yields 0.90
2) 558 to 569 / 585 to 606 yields 1.07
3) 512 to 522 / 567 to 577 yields 0.66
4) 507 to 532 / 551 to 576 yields 0.85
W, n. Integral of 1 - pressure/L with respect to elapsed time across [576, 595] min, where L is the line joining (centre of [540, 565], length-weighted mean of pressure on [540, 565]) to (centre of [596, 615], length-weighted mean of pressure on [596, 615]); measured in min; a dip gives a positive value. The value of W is 6.8 min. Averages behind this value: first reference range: 1.36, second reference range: 1.56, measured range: 0.951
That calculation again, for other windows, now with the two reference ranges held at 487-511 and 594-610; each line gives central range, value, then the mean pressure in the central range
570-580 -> 4.3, 0.807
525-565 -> 0.6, 1.36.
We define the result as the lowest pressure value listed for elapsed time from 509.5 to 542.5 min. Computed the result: 1.27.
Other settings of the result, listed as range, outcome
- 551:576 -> 0.857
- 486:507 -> 1.29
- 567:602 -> 0.764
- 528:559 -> 1.31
